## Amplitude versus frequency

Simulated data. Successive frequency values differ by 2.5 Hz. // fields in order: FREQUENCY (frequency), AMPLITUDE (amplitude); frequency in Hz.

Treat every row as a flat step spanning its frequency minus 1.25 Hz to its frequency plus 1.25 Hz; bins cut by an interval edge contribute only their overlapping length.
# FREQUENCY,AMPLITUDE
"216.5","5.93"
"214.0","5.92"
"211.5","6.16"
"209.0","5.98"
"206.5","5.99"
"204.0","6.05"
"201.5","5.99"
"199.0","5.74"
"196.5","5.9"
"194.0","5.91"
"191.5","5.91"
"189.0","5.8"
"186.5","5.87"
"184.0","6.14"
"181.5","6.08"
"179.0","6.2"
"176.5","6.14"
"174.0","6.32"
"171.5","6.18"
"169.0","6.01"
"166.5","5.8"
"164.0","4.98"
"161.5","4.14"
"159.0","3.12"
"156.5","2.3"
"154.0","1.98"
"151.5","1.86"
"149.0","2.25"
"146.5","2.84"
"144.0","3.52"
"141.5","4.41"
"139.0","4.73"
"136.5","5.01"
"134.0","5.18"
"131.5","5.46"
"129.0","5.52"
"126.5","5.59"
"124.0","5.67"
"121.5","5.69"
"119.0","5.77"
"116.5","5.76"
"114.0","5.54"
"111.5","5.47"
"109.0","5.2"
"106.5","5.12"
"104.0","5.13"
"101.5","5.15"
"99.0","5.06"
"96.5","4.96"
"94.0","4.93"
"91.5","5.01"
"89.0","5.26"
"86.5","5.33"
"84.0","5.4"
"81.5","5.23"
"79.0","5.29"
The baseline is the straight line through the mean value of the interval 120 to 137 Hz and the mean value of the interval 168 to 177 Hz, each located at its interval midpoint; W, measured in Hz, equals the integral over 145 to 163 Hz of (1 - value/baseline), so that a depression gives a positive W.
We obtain 9.8 Hz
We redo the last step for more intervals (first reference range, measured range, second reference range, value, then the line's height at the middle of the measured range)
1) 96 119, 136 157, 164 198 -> 9.2 Hz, 5.66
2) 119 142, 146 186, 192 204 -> 7.6 Hz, 5.62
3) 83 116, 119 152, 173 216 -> 5.6 Hz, 5.51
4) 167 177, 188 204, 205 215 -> 0.4 Hz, 6.06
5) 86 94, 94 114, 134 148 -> -1.2 Hz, 4.88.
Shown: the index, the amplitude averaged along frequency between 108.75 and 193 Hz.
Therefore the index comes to 4.95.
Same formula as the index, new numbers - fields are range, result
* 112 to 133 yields 5.61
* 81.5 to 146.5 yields 5.15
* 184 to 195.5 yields 5.9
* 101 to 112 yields 5.2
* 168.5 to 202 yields 6.01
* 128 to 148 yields 4.54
